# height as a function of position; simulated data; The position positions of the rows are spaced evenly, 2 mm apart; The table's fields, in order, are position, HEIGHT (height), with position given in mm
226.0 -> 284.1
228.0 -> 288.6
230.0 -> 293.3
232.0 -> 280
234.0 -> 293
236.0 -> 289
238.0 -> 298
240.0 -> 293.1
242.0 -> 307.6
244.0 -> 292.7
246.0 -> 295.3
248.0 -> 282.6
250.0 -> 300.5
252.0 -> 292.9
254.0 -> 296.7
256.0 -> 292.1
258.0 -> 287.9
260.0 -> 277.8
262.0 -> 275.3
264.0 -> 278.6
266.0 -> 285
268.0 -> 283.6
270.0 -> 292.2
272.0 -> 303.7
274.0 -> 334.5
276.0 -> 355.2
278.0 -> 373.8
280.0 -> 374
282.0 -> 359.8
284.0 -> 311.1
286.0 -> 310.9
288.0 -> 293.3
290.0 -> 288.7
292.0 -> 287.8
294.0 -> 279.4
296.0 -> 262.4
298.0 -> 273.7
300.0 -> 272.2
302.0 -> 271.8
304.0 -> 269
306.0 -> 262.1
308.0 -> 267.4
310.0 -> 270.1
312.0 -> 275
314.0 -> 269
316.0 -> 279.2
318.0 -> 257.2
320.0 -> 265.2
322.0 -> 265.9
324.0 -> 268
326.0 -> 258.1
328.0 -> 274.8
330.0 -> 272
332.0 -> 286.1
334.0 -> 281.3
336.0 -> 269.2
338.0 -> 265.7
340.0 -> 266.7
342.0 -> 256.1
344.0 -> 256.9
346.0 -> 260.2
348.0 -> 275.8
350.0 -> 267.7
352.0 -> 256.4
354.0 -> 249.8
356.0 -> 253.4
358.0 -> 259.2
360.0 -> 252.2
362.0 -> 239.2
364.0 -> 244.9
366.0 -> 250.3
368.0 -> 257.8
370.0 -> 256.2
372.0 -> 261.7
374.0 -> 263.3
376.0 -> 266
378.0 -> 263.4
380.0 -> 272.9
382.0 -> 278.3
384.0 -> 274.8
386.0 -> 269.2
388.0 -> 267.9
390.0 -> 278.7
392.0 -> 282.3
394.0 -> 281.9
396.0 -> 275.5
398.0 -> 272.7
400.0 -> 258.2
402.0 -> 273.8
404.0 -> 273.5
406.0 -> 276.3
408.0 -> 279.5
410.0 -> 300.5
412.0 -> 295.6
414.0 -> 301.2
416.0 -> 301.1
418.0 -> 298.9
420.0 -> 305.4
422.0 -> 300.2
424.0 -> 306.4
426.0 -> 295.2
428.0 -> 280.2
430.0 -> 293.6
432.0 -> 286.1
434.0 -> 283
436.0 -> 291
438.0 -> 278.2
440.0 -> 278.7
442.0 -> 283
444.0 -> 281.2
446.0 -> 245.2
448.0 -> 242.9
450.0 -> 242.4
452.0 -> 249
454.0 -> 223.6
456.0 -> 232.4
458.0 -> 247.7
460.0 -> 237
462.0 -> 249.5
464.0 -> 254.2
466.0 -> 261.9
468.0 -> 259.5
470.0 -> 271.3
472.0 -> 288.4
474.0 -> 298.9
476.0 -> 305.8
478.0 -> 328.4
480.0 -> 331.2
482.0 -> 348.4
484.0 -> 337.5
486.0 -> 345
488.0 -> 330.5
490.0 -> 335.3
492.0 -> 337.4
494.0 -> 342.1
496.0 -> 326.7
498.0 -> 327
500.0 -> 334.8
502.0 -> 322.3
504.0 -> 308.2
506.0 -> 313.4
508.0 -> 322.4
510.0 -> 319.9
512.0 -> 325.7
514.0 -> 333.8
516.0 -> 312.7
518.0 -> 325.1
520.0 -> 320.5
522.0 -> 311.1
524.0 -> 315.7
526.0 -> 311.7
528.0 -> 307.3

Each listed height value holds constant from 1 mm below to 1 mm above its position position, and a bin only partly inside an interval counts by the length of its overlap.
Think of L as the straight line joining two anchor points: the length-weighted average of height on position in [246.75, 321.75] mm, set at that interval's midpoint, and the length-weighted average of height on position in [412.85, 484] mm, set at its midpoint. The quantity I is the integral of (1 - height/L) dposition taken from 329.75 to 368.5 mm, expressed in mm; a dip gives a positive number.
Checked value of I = 3.57 mm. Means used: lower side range 292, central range 261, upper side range 280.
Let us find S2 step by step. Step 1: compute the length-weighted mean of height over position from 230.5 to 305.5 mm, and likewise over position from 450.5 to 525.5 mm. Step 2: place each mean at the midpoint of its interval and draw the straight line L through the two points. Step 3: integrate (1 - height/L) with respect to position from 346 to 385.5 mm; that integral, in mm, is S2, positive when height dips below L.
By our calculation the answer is 5.2 mm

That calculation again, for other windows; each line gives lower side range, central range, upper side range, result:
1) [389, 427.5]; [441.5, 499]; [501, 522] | 3.54 mm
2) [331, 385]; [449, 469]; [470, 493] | 4.28 mm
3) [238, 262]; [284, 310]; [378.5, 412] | 0.72 mm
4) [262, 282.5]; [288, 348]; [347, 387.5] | 4.34 mm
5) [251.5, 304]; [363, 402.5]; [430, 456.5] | 1.43 mm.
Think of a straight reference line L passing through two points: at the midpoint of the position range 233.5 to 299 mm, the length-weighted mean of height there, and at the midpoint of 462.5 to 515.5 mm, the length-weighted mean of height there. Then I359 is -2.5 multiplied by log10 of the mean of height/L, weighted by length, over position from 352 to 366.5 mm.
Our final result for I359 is 0.221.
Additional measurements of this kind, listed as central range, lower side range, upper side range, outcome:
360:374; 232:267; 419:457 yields 0.111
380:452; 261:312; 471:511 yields 0.126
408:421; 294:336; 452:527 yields -0.033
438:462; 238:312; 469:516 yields 0.250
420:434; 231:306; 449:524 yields 0.025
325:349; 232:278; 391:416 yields 0.078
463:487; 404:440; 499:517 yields 0.027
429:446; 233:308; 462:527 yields 0.103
